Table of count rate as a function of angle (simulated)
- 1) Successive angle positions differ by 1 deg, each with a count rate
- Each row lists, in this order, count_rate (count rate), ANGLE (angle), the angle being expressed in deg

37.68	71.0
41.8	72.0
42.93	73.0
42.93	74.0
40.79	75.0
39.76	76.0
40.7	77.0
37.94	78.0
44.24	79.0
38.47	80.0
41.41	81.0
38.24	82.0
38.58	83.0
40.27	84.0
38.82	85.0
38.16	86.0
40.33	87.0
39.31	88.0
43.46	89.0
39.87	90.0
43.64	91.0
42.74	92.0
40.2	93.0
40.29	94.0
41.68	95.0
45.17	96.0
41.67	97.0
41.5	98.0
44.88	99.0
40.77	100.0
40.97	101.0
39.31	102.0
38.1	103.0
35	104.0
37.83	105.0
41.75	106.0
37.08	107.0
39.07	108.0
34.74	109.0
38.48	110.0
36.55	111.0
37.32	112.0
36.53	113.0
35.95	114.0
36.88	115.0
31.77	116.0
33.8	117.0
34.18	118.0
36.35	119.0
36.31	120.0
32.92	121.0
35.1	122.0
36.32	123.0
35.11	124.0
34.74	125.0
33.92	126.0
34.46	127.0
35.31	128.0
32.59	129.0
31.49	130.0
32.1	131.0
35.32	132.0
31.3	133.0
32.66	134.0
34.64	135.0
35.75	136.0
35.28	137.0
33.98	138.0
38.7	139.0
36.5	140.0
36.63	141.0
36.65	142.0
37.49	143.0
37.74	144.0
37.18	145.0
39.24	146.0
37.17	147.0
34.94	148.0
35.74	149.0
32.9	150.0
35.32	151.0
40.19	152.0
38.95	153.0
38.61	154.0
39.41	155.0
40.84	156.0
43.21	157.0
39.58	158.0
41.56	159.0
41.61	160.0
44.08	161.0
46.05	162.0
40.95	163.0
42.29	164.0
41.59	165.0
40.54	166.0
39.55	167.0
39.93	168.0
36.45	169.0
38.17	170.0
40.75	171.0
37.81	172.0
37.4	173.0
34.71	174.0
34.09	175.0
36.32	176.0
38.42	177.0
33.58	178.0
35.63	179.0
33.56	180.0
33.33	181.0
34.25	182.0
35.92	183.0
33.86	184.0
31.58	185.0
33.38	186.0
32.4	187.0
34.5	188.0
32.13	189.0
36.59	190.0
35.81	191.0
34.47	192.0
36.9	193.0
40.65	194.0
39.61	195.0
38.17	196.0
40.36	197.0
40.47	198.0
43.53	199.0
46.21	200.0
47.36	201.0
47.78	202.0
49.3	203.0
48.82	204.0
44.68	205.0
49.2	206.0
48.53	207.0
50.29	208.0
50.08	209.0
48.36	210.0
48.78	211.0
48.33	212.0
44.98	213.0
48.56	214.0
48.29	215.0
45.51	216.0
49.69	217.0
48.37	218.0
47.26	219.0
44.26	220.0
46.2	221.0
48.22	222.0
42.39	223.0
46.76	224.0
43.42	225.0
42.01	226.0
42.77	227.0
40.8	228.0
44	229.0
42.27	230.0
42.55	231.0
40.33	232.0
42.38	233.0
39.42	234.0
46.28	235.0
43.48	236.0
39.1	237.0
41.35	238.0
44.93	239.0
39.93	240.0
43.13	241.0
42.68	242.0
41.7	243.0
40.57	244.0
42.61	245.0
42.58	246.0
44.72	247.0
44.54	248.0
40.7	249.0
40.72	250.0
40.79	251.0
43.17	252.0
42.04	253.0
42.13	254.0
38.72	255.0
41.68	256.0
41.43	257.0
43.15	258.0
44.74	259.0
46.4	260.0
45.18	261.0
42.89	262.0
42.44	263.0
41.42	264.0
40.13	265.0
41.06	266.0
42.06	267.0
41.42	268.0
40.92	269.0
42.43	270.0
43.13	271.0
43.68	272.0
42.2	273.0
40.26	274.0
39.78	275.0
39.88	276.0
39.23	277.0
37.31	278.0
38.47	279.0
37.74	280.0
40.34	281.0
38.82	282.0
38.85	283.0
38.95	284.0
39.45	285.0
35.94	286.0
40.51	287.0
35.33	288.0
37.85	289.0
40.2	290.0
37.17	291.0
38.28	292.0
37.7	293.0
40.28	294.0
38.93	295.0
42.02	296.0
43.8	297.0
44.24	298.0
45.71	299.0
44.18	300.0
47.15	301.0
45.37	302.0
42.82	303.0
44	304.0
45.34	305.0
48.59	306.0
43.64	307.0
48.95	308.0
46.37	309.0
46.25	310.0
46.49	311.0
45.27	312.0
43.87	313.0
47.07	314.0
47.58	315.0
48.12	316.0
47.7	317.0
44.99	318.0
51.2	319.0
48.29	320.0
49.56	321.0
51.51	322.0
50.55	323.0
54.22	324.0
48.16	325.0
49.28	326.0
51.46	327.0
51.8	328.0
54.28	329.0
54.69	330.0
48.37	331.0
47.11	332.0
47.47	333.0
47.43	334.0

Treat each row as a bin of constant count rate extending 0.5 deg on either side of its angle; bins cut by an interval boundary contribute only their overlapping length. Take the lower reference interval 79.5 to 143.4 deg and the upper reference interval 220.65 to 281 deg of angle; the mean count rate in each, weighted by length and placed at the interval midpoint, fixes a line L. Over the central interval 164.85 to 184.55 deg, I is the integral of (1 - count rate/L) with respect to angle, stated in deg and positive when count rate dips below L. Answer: 1.4 deg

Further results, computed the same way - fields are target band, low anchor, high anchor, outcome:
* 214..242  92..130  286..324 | -1.52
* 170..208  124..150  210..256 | 0.97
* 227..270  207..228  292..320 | 3.60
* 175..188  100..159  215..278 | 1.62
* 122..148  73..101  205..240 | 4.41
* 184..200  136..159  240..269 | 1.07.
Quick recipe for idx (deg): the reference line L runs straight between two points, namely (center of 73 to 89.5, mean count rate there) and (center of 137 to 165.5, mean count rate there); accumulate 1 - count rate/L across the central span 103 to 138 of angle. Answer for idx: 3.73 deg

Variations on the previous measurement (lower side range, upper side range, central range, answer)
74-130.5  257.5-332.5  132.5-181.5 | 2.67 deg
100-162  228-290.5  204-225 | -4.05 deg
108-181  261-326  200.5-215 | -3.19 deg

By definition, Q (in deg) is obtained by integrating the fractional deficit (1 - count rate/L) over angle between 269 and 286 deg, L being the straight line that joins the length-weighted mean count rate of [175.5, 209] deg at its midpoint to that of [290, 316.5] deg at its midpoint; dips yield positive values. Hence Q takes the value 1.2 deg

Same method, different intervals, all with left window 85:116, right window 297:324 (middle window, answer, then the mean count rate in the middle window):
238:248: 0.4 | 42.6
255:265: 0.5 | 42.9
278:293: 2.5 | 38.4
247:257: 0.7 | 41.8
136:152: 1.8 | 36.5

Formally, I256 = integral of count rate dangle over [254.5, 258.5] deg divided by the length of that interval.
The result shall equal 41.2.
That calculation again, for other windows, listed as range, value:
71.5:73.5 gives 42.4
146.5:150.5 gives 35.2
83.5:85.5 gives 39.5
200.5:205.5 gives 47.6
